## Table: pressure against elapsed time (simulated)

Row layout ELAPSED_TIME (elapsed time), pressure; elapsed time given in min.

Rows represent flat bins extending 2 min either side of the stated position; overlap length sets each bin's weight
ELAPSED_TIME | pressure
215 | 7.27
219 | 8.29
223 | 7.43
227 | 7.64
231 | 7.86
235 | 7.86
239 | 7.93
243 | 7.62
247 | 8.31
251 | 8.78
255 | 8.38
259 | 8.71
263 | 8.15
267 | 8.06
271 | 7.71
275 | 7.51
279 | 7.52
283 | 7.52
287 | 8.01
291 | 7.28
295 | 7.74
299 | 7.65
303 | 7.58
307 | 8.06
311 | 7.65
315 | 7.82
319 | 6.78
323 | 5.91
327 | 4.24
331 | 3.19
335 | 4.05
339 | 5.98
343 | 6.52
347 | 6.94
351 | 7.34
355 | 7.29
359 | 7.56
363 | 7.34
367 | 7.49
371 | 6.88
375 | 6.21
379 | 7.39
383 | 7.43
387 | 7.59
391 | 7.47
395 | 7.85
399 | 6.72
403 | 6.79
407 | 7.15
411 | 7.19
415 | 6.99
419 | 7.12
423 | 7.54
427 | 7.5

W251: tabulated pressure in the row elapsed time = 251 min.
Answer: 8.78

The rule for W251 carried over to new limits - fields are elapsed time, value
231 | 7.86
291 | 7.28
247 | 8.31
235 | 7.86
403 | 6.79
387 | 7.59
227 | 7.64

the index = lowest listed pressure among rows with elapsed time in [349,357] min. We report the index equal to 7.29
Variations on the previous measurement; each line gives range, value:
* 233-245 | 7.62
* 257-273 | 7.71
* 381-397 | 7.43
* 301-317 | 7.58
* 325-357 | 3.19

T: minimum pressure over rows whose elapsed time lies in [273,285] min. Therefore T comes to 7.51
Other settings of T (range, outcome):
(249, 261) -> 8.38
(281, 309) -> 7.28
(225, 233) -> 7.64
